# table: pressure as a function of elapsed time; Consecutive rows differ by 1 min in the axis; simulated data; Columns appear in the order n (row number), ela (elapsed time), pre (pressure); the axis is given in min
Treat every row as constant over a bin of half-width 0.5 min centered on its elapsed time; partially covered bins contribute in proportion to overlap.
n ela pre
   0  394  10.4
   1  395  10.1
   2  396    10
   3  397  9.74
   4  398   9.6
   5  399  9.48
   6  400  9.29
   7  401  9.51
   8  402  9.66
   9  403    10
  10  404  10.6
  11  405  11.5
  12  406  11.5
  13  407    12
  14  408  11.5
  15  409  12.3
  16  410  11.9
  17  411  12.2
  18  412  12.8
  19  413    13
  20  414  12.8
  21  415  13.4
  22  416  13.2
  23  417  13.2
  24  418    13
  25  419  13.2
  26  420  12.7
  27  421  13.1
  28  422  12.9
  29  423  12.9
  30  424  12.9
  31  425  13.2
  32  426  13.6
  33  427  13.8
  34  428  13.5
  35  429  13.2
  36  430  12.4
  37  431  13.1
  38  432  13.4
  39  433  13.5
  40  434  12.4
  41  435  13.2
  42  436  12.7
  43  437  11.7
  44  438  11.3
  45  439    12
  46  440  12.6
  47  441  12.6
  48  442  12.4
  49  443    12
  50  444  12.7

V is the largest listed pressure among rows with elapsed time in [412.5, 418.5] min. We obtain 13.4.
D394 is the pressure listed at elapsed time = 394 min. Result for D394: 10.4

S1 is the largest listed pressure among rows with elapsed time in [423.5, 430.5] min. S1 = 13.8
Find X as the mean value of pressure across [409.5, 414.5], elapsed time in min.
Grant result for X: 12.5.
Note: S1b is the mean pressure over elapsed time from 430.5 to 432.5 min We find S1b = 13.2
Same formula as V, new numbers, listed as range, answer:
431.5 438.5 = 13.5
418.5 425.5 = 13.2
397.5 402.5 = 9.66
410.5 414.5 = 13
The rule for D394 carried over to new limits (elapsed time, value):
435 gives 13.2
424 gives 12.9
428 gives 13.5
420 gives 12.7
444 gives 12.7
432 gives 13.4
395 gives 10.1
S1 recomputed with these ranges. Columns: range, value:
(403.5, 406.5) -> 11.5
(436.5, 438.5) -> 11.7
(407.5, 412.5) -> 12.8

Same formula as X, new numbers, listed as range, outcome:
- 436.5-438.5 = 11.5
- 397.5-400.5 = 9.46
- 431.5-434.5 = 13.1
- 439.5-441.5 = 12.6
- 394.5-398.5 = 9.86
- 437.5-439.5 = 11.7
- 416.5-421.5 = 13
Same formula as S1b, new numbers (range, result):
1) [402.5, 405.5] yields 10.7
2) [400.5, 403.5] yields 9.72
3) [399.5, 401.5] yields 9.4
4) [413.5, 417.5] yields 13.2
